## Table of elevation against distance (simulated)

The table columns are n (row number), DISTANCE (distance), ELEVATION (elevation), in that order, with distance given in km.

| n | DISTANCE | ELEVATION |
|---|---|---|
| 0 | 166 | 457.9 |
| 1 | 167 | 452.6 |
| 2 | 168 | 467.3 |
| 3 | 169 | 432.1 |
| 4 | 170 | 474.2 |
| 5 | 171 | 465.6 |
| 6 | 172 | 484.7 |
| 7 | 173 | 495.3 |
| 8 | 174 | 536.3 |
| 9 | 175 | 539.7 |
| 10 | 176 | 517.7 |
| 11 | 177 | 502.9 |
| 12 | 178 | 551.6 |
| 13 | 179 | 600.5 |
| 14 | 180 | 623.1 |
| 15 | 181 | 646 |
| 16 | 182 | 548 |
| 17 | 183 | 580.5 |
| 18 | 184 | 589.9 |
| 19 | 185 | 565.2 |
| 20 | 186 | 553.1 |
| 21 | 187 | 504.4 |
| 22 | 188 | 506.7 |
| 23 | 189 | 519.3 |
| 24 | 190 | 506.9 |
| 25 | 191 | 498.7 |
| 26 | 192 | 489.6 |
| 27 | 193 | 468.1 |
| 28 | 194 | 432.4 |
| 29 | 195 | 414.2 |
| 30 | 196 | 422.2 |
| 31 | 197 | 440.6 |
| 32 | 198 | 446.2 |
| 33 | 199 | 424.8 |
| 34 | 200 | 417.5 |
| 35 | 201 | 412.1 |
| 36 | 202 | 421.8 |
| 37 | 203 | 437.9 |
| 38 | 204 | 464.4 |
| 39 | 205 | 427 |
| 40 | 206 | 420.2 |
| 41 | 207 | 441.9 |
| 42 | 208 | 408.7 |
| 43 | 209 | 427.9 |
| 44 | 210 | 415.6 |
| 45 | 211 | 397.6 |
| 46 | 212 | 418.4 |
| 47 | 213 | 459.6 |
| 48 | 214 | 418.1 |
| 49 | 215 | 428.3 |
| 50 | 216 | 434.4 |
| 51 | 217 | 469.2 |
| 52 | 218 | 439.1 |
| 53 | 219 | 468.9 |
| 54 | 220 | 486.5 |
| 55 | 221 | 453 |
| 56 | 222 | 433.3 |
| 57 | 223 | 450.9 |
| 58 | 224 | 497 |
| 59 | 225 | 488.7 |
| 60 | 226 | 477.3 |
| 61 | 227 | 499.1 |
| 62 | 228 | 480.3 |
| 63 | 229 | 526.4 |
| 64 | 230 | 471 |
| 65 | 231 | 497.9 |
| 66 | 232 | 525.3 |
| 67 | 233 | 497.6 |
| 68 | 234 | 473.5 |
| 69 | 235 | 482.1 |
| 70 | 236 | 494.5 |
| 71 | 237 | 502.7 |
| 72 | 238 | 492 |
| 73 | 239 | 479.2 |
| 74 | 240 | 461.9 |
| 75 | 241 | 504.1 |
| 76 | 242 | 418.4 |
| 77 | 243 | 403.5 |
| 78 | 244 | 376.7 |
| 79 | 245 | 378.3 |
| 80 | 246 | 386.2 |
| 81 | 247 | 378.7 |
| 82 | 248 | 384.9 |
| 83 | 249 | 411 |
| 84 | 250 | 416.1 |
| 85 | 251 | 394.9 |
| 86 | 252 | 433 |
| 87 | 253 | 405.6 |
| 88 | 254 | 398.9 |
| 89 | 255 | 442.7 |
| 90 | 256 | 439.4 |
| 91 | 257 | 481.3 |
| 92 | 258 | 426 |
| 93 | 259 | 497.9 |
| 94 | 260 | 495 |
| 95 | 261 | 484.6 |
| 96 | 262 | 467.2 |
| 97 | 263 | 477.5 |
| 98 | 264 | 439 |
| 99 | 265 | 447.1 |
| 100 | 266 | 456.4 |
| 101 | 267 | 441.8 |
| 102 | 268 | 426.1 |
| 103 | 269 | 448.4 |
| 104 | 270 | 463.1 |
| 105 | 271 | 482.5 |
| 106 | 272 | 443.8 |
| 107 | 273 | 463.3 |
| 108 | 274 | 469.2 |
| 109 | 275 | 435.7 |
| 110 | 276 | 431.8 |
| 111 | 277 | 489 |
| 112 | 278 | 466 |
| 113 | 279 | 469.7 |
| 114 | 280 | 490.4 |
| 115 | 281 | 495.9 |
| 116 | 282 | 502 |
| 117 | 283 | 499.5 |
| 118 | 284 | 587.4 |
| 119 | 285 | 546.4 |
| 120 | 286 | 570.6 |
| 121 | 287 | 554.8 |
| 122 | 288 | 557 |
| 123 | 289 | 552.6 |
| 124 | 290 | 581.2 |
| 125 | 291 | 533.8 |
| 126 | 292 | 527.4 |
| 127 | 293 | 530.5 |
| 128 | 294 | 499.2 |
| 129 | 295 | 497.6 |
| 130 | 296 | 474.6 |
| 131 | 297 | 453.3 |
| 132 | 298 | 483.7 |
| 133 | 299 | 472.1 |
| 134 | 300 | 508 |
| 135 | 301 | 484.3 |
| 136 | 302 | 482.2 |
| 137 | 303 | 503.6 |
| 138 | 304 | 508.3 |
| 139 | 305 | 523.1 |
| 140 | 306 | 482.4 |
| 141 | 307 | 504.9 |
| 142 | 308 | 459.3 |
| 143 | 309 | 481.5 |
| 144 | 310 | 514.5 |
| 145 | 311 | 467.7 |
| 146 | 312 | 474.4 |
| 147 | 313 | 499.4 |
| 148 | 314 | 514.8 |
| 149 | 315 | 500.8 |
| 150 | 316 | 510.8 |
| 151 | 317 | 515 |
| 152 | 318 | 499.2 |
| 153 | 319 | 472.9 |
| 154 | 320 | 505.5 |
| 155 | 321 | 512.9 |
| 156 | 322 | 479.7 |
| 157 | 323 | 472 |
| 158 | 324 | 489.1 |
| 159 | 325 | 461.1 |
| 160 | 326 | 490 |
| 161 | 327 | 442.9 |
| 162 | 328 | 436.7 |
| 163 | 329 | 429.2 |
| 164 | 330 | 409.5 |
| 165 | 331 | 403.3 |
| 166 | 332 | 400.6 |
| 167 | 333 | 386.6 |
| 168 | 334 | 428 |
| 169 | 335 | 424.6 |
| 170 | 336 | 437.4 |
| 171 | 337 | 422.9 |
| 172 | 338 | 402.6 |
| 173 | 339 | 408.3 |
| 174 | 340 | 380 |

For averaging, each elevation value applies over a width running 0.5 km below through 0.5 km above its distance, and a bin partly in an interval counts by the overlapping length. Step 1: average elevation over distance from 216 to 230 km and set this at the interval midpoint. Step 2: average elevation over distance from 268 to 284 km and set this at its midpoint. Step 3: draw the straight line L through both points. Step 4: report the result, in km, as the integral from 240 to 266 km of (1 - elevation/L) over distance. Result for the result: 2.2 km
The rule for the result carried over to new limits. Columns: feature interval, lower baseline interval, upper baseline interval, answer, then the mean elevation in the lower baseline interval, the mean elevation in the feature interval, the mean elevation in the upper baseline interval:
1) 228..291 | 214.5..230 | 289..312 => 2.0 km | 469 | 469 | 499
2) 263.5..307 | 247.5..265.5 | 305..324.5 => -2.4 km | 441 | 493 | 493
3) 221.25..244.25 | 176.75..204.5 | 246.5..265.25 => -0.8 km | 500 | 476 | 438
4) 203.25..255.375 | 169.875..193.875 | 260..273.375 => 4.6 km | 531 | 447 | 458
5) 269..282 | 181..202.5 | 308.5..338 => 0.1 km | 488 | 467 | 464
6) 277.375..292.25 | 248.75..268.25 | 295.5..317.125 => -1.8 km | 445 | 529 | 491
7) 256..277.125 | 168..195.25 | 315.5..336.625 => 1.0 km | 520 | 459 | 457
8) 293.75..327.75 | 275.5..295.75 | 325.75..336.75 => -1.7 km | 519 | 489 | 425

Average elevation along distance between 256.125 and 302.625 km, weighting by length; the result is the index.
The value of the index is 488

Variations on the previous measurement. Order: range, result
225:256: 450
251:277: 452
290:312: 496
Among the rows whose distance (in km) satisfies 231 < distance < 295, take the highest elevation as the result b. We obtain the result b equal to 587.4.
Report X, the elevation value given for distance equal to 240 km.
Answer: 461.9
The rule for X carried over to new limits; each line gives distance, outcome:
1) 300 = 508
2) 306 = 482.4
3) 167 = 452.6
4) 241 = 504.1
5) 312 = 474.4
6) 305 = 523.1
